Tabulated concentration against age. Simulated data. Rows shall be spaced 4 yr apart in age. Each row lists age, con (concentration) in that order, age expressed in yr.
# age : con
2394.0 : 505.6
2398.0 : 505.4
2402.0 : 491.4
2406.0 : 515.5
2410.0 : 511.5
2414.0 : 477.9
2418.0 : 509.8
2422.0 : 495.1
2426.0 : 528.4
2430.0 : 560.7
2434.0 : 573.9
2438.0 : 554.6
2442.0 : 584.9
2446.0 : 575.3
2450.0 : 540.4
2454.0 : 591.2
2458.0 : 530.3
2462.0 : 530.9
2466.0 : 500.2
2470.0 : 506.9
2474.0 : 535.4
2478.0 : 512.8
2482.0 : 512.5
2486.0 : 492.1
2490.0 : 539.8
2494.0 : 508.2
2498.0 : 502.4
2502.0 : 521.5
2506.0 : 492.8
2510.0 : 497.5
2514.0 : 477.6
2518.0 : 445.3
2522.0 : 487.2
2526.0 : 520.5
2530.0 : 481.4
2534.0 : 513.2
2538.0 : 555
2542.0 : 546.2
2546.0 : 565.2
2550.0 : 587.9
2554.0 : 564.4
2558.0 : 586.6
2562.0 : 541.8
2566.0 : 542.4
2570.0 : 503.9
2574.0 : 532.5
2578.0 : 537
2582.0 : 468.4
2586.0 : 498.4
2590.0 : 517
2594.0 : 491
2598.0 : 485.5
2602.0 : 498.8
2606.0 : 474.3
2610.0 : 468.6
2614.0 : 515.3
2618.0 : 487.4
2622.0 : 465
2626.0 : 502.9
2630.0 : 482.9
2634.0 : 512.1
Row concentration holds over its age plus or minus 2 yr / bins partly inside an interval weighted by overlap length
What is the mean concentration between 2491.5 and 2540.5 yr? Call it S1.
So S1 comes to 501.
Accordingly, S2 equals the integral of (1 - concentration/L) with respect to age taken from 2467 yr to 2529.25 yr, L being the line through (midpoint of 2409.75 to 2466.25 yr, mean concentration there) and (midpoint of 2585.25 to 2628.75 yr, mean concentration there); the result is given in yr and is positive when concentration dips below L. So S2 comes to 2.3 yr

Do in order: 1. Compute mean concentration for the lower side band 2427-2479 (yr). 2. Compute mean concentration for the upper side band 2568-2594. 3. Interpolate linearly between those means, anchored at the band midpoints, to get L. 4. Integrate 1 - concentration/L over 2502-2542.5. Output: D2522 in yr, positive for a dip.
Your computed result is 1.9 yr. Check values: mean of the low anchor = 546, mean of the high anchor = 508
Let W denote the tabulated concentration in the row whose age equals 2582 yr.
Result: 468.4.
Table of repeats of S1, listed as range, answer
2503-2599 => 519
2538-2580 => 551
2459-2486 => 515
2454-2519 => 510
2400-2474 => 532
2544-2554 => 574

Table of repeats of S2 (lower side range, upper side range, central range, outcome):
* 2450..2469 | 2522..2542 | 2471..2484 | 0.3 yr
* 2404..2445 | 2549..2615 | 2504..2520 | 1.4 yr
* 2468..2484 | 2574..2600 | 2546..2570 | -2.5 yr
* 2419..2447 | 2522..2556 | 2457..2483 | 1.4 yr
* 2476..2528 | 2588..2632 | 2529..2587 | -4.8 yr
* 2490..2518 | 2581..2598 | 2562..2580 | -1.3 yr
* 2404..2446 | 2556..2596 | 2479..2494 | 0.4 yr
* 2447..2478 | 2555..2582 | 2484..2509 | 1.2 yr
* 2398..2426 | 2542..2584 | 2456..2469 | -0.1 yr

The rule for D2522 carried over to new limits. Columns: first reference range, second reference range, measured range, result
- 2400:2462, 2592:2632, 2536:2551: -1.7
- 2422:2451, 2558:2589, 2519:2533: 1.0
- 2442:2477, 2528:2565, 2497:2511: 1.0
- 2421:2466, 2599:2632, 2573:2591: -0.4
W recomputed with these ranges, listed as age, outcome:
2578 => 537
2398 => 505.4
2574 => 532.5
